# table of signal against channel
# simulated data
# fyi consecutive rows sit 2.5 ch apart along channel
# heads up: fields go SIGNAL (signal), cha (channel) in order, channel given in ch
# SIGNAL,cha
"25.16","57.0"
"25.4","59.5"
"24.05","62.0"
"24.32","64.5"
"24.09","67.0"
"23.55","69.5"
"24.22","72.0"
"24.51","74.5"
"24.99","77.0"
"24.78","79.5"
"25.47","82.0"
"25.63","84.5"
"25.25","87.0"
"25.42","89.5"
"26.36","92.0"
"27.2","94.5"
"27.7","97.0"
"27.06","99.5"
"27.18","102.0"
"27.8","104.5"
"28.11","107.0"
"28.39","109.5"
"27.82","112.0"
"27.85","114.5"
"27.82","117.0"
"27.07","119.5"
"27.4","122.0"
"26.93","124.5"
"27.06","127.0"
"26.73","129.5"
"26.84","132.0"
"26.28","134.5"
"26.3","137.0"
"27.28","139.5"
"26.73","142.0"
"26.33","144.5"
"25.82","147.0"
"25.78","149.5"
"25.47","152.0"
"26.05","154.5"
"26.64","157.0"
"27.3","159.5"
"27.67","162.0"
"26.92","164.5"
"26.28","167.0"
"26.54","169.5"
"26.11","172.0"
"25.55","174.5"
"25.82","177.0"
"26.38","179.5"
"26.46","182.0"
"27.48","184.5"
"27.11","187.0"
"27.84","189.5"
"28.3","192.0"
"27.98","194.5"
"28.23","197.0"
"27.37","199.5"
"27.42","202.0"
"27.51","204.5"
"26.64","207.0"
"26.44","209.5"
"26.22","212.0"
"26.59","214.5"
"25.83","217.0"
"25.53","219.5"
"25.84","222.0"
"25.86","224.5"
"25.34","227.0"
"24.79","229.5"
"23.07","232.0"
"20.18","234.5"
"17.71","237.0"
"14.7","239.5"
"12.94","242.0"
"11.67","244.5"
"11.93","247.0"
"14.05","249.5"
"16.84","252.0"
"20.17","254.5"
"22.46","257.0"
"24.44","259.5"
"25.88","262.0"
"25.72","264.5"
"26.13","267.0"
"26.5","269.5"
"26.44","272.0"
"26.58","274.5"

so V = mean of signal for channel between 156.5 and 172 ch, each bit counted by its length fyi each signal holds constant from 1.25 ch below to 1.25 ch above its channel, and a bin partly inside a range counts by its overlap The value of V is 26.8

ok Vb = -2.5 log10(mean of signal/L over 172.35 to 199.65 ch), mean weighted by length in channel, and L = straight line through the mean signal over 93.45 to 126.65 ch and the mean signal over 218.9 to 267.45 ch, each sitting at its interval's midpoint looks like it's -0.15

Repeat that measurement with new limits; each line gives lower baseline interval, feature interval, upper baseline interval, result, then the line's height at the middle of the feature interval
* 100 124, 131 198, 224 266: -0.09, 24.6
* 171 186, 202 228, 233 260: -0.23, 21.2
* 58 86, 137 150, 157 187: -0.01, 26.1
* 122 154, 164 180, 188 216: 0.03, 26.9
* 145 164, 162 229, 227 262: -0.17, 22.9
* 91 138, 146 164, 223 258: -0.08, 24.5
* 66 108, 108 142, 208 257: -0.11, 24.5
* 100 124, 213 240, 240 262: -0.22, 19.1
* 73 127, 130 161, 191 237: 0.00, 26.3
